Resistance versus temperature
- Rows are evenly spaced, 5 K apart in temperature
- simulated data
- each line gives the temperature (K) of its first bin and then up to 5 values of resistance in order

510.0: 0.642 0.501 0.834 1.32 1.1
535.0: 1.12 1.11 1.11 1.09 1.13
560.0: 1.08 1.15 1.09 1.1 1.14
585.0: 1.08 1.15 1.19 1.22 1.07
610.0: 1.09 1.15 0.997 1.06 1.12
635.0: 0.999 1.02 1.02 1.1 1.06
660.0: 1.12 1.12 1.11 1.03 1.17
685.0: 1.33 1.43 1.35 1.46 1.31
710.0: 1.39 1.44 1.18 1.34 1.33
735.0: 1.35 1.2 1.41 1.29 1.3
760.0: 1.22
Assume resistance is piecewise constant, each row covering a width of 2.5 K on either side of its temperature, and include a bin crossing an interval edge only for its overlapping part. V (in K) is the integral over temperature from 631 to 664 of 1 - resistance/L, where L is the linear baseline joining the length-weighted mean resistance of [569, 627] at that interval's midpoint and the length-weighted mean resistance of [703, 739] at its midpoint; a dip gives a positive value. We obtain 3.9 K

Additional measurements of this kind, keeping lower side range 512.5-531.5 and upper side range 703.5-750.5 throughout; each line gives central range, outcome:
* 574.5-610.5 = -2.3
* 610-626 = 0.6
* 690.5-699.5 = -0.9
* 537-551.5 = -2.0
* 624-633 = 0.4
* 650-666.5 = 1.3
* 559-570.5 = -1.1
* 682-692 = -0.9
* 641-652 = 1.1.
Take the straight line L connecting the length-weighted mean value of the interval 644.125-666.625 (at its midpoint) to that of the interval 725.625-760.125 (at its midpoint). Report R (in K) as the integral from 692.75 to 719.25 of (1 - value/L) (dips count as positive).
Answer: -3.5 K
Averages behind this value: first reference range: 1.09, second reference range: 1.31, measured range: 1.38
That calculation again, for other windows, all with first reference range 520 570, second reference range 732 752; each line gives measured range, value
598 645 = 4.6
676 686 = 0.4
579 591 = 0.4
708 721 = -0.7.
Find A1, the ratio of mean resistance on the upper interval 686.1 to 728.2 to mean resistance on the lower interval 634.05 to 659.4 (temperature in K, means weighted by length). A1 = 1.3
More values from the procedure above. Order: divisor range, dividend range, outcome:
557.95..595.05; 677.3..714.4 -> 1.21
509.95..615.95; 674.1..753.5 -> 1.23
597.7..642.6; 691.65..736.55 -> 1.25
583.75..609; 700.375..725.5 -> 1.18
